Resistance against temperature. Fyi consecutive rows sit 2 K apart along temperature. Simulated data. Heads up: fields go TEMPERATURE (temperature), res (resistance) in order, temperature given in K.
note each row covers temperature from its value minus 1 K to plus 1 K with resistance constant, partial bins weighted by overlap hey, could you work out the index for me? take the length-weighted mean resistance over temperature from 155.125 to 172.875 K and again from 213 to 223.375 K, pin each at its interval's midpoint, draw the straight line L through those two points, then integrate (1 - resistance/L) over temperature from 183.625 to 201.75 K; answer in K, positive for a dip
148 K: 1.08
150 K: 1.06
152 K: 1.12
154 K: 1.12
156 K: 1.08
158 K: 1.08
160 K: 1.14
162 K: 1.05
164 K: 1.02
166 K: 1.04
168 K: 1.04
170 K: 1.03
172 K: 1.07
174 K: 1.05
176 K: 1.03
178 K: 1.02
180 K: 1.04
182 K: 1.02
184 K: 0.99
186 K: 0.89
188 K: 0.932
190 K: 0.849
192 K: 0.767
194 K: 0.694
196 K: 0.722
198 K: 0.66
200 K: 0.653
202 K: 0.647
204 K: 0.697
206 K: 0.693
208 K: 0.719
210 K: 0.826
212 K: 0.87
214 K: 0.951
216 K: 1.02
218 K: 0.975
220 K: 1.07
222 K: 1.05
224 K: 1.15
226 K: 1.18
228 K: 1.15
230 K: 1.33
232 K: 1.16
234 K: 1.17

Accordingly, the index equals 4.5 K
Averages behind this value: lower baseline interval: 1.06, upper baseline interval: 1.02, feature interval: 0.782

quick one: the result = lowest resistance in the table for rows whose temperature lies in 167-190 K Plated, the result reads 0.849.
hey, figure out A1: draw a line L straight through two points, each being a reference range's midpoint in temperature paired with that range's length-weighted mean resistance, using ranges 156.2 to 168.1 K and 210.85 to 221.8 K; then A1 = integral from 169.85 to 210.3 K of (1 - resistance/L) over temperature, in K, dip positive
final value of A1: 6.7 K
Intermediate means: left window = 1.06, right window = 0.98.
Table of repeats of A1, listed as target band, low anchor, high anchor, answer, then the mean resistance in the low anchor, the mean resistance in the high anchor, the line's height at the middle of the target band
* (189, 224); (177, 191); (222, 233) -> 8.3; 0.963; 1.18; 1.08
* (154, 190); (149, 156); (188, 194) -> -3.0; 1.1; 0.81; 0.952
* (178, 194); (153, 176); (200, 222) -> 0.8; 1.06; 0.847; 0.964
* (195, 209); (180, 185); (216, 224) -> 4.7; 1.01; 1.04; 1.03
